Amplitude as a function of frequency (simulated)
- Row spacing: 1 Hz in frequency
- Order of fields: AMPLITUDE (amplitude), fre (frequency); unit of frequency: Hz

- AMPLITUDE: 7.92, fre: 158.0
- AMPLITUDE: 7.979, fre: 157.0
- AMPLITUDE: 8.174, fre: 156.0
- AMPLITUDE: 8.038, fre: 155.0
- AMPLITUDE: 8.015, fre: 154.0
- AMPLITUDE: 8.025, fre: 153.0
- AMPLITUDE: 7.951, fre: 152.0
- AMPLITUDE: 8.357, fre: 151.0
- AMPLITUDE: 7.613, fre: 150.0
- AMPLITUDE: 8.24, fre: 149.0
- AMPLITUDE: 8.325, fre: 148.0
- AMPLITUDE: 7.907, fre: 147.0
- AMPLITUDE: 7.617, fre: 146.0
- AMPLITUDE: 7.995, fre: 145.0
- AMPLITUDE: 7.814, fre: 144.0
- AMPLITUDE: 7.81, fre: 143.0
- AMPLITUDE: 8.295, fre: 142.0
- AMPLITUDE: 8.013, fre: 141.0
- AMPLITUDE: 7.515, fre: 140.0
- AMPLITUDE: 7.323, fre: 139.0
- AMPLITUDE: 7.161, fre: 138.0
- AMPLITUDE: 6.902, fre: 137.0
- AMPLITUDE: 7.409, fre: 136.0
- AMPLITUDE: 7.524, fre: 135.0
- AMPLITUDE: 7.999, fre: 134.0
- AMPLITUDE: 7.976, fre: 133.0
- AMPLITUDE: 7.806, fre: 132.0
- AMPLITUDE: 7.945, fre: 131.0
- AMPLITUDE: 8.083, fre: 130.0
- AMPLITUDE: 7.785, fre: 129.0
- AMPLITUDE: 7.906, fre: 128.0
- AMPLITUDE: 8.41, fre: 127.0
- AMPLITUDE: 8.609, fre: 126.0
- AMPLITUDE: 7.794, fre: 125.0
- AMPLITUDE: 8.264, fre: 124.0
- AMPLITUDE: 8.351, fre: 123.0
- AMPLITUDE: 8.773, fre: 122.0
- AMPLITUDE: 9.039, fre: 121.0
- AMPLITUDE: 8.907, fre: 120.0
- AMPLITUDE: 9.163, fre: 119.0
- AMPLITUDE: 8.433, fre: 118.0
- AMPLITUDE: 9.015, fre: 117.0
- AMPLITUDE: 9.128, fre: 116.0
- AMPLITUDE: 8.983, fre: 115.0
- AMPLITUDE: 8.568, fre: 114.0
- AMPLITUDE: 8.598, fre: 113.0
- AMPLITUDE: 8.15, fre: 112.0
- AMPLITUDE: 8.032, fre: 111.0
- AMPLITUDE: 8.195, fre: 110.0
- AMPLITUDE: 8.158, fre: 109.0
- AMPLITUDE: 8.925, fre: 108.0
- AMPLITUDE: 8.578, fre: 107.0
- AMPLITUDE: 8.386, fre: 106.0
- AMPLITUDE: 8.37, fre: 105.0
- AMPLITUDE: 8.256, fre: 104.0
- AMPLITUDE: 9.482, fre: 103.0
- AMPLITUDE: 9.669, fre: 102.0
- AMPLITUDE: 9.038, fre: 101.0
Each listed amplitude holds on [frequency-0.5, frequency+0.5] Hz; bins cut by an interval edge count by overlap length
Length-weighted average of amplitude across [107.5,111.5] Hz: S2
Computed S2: 8.33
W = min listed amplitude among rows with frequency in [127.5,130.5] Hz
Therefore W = 7.785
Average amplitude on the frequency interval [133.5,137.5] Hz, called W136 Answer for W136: 7.46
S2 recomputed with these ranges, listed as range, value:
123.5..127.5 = 8.27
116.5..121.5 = 8.91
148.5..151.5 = 8.07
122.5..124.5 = 8.31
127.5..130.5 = 7.92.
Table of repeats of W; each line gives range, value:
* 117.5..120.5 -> 8.433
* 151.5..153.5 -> 7.951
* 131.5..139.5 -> 6.902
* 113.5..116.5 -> 8.568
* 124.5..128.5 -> 7.794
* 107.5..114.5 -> 8.032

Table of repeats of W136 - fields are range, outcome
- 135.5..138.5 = 7.16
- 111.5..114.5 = 8.44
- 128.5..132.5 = 7.9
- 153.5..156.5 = 8.08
